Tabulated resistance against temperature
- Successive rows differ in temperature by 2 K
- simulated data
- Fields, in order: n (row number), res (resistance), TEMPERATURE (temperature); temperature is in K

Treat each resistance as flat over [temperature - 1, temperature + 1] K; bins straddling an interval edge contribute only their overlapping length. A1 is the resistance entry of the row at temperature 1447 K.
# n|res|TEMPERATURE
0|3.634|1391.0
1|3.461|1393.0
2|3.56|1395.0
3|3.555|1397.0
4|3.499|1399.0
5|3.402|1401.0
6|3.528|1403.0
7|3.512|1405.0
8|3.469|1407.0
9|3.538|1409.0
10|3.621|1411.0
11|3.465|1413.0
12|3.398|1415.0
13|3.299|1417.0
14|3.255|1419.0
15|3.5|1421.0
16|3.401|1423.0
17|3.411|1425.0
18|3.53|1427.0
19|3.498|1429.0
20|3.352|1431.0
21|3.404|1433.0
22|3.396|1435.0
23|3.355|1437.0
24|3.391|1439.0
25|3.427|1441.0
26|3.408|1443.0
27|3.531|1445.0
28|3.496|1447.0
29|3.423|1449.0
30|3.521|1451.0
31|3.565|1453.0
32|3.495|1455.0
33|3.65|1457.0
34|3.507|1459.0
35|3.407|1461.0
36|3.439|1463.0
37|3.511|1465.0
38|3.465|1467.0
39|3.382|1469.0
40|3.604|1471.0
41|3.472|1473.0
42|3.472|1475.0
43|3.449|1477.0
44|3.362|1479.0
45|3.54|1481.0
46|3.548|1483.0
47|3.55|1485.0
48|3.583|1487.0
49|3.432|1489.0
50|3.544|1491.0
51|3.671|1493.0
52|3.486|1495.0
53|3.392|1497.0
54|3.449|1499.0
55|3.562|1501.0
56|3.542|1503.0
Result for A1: 3.496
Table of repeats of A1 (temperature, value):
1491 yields 3.544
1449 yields 3.423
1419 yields 3.255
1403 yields 3.528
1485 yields 3.55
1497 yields 3.392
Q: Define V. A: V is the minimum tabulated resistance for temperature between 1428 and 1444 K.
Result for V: 3.352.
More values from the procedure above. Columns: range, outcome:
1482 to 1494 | 3.432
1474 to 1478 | 3.449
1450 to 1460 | 3.495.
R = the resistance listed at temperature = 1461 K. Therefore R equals 3.407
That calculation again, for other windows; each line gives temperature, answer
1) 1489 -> 3.432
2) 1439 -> 3.391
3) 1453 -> 3.565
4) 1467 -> 3.465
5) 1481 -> 3.54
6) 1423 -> 3.401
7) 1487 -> 3.583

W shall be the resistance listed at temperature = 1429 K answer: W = 3.498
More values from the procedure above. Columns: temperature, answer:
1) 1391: 3.634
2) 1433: 3.404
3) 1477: 3.449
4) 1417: 3.299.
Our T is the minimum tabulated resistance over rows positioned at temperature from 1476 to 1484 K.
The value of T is 3.362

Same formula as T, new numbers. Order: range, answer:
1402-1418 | 3.299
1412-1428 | 3.255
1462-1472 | 3.382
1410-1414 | 3.465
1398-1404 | 3.402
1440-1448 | 3.408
